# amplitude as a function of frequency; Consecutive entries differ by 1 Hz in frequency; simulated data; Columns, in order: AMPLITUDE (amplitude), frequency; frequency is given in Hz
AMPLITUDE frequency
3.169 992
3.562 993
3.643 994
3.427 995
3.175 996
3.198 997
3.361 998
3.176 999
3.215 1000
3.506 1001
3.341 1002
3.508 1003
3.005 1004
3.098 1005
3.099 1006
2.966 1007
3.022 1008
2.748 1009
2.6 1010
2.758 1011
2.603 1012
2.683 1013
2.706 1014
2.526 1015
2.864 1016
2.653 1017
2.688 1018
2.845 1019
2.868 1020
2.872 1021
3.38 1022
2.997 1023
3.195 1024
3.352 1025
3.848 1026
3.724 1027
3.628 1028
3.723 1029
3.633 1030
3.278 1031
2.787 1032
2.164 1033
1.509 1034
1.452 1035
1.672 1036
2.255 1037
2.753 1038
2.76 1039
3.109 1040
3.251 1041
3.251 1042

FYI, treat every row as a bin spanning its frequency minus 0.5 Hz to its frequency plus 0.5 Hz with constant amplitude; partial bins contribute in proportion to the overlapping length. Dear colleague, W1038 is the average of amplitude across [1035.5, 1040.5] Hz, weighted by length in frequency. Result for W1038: 2.51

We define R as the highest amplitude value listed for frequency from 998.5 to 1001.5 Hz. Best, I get 3.506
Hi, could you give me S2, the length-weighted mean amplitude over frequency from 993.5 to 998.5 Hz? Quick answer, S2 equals 3.36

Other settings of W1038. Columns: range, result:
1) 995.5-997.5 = 3.19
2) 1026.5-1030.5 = 3.68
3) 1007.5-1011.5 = 2.78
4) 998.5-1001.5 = 3.3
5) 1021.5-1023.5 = 3.19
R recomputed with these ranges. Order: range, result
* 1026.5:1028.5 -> 3.724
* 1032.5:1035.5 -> 2.164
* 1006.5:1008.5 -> 3.022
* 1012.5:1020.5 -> 2.868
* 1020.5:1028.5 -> 3.848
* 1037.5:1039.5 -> 2.76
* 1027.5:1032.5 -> 3.723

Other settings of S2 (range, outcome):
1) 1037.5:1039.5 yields 2.76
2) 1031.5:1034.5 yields 2.15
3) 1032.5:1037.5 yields 1.81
